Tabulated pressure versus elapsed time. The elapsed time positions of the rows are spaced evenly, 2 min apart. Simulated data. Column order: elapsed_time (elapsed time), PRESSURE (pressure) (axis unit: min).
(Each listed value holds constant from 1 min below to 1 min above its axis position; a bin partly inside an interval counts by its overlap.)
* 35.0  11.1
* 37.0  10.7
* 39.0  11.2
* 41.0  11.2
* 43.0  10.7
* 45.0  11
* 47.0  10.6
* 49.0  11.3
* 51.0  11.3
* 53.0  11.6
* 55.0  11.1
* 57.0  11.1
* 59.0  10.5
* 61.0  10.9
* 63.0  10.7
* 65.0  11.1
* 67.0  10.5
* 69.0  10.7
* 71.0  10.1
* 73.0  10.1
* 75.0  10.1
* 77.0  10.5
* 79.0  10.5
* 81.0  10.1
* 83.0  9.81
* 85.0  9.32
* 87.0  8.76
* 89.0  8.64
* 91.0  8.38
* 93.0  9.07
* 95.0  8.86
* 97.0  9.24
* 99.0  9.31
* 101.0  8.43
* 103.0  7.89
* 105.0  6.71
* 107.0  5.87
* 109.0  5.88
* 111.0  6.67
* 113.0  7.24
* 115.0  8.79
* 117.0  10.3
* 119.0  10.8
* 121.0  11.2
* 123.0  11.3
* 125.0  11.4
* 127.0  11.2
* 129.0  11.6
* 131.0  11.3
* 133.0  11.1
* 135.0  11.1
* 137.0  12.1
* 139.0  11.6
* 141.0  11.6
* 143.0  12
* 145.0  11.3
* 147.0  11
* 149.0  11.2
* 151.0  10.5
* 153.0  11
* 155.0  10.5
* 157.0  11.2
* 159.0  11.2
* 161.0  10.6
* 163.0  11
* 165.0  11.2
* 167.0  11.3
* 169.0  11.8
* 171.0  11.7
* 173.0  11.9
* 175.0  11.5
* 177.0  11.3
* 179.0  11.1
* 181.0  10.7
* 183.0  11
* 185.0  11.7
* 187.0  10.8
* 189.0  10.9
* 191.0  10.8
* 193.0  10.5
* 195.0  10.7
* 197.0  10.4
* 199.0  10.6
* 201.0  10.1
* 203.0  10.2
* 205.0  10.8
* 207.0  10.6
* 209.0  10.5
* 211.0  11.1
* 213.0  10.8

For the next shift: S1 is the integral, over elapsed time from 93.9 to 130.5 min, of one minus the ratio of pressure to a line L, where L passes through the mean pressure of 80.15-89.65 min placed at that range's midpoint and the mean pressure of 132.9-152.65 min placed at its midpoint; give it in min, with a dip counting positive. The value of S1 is 4.4 min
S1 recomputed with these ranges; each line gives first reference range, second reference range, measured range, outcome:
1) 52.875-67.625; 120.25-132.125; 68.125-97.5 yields 3.8 min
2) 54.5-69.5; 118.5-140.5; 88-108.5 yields 5.4 min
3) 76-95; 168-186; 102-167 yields 1.5 min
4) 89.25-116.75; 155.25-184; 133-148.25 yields -2.6 min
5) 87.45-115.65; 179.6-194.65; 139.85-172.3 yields -4.6 min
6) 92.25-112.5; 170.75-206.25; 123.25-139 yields -4.6 min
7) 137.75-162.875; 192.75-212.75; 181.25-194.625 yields -0.2 min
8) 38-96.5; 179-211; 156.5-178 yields -1.4 min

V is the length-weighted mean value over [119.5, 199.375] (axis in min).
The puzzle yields 11.2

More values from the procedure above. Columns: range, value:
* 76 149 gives 9.77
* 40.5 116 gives 9.58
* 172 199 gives 11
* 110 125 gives 9.6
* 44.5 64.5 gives 11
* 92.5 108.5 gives 8.07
